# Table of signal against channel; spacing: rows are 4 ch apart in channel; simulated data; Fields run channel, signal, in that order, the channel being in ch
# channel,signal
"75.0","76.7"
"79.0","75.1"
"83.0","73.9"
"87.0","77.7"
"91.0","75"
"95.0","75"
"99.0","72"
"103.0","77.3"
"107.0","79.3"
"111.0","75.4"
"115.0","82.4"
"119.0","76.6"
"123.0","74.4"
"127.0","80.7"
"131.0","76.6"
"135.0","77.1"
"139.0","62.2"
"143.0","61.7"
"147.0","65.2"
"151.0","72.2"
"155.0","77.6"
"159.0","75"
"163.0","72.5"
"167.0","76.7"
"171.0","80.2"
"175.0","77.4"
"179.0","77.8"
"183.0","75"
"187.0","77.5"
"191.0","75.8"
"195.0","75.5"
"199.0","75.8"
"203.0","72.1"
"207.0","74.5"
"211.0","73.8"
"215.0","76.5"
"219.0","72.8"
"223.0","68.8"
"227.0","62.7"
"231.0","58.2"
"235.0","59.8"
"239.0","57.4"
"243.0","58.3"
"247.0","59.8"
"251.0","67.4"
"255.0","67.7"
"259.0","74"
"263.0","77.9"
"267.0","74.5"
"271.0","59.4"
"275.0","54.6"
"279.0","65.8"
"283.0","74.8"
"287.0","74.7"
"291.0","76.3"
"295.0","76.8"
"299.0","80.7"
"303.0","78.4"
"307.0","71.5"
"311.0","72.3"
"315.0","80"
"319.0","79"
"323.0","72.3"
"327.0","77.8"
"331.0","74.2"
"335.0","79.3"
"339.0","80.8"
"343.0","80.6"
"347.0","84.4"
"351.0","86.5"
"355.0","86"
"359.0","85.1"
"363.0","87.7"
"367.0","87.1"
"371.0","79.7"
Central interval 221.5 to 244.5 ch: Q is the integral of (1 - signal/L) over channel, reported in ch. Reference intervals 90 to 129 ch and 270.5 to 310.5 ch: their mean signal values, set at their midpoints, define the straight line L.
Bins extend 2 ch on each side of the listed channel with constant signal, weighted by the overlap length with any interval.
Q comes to 4.0 ch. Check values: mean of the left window 76.9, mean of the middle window 60.8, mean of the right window 71.8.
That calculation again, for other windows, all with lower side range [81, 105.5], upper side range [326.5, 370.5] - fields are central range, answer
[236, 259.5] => 4.9 ch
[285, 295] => 0.7 ch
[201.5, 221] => 1.2 ch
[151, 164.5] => 0.4 ch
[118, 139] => 0.2 ch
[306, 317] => 0.9 ch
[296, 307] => 0.5 ch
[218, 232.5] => 2.5 ch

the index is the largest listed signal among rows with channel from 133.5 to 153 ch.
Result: 77.1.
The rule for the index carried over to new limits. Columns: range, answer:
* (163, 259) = 80.2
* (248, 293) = 77.9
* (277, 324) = 80.7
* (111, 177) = 82.4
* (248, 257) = 67.7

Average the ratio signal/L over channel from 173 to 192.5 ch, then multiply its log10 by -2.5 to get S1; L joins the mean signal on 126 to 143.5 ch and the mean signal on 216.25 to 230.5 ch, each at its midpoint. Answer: -0.11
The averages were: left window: 72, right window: 67.5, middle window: 76.7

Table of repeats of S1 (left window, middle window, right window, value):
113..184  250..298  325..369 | 0.13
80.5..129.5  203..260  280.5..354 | 0.16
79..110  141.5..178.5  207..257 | -0.04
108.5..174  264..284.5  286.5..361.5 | 0.17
